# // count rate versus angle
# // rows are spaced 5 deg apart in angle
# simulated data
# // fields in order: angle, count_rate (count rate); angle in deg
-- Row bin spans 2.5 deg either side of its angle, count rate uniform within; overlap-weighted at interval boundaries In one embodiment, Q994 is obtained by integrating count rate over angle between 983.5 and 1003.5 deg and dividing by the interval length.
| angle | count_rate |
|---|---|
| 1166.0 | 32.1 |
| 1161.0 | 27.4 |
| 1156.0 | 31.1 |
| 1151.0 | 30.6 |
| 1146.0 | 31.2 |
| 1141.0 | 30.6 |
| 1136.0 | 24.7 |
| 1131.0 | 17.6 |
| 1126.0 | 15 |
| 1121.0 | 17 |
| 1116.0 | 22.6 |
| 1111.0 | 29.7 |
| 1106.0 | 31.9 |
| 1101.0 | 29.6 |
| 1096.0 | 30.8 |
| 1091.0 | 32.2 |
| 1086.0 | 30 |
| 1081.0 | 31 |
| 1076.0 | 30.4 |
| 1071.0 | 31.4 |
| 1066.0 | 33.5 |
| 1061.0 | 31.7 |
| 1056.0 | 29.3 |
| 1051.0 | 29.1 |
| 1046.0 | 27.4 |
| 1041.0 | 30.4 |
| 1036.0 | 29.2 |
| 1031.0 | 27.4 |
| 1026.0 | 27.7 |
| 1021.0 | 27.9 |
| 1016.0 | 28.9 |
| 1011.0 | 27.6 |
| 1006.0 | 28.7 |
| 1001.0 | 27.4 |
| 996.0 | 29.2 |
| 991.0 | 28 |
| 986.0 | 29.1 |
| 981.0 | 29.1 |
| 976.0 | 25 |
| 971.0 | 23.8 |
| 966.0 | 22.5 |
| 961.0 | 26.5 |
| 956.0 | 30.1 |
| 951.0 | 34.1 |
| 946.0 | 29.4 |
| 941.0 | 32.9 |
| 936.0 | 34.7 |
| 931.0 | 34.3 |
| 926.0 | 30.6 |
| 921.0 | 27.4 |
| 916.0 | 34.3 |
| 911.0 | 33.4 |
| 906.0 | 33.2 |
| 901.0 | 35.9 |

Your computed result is 28.4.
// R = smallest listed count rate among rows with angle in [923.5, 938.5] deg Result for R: 30.6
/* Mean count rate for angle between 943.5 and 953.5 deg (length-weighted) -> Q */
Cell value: 31.8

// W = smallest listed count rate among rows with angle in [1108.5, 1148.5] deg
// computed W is 15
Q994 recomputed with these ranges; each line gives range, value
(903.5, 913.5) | 33.3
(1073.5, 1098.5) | 30.9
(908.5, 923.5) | 31.7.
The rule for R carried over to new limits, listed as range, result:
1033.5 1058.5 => 27.4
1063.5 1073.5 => 31.4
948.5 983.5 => 22.5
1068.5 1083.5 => 30.4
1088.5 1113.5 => 29.6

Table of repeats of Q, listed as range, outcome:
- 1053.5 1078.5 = 31.3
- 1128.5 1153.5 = 26.9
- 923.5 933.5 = 32.5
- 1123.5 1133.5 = 16.3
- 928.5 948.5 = 32.8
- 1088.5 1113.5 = 30.8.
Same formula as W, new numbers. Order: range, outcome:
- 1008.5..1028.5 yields 27.6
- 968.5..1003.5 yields 23.8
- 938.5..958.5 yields 29.4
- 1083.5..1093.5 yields 30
